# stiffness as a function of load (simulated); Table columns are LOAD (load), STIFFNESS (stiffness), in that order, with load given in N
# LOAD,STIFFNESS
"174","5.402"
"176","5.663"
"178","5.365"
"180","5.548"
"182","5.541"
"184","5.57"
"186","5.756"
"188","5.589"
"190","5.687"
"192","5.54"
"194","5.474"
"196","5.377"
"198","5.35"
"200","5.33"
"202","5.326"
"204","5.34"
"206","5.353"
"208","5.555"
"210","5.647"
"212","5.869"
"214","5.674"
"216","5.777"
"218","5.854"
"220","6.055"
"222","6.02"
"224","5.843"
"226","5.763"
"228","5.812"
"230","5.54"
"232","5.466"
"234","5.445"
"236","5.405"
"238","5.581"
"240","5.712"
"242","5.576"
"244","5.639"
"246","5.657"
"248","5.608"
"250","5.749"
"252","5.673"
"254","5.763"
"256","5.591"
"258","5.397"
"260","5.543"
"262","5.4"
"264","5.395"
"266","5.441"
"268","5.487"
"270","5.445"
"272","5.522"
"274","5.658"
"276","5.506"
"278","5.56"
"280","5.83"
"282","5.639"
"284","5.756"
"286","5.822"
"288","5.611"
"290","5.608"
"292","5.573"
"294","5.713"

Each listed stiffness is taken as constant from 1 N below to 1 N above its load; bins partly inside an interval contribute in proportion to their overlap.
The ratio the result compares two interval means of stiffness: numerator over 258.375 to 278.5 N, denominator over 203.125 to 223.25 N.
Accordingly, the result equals 1.0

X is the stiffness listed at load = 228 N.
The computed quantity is 5.812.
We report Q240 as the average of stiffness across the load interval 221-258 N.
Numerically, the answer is 5.65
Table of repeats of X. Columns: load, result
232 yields 5.466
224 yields 5.843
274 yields 5.658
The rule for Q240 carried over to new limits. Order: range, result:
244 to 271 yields 5.55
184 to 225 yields 5.62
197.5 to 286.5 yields 5.61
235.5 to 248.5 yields 5.6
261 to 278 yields 5.49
